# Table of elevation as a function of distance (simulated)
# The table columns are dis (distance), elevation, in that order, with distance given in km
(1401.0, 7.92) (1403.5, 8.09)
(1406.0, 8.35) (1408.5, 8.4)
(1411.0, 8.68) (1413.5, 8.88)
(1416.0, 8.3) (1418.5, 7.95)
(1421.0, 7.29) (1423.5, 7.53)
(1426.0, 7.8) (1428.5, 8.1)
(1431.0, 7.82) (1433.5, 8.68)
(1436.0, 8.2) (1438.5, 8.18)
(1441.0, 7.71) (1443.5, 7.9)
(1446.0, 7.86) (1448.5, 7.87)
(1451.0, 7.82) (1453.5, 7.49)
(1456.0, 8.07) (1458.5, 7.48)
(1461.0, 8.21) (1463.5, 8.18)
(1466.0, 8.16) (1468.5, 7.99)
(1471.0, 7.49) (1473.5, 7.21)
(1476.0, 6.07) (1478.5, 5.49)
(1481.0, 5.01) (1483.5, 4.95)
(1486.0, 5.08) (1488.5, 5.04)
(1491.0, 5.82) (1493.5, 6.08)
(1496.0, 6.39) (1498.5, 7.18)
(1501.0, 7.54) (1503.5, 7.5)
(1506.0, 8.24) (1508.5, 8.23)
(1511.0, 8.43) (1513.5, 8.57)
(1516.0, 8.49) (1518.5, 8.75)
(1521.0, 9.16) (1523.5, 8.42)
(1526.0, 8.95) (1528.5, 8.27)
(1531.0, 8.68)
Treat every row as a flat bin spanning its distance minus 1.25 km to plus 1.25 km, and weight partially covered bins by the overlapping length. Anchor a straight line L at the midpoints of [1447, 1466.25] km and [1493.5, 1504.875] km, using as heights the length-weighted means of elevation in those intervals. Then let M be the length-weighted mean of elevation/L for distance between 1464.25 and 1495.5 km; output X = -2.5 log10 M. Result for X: 0.19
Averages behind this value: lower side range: 7.9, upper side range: 7.05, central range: 6.24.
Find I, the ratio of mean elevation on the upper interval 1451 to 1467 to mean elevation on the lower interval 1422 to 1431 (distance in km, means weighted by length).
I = 1.02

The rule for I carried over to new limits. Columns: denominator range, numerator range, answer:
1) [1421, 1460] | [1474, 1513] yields 0.83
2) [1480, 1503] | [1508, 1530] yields 1.44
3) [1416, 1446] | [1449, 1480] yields 0.94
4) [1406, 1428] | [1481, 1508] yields 0.78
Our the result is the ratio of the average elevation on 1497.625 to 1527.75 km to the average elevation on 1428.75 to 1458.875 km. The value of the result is 1.05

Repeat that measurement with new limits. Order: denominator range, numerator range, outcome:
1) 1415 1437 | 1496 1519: 1.00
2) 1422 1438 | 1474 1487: 0.68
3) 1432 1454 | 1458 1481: 0.91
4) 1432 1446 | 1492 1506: 0.87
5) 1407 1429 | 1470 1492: 0.71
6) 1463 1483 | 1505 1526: 1.25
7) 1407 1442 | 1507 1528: 1.06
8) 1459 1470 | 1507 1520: 1.05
